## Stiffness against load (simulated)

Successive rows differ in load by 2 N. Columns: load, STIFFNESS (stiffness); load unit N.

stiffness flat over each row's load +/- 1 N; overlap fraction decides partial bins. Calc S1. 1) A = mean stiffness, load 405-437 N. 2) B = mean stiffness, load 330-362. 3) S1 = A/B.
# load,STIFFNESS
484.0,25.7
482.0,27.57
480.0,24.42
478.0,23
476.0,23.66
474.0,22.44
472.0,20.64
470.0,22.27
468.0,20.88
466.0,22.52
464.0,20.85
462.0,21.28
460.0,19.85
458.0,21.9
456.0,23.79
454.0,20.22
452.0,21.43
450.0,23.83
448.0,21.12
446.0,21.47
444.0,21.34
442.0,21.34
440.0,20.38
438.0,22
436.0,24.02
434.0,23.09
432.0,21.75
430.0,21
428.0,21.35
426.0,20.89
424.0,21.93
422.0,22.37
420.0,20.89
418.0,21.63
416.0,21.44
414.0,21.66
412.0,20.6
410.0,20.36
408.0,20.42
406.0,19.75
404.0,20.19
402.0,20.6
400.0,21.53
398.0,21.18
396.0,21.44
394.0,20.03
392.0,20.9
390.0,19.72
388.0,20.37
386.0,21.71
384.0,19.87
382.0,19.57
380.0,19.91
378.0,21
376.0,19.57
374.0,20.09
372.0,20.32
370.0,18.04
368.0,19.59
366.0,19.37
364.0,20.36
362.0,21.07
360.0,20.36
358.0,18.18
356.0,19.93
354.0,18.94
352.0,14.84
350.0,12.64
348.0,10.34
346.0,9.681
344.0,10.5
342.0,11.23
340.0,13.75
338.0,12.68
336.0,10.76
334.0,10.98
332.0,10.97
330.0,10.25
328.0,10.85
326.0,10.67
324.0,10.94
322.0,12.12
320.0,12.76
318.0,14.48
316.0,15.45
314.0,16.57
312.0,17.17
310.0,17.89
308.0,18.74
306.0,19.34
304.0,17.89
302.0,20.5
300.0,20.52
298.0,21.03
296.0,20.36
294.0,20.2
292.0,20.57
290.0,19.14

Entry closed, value 1.55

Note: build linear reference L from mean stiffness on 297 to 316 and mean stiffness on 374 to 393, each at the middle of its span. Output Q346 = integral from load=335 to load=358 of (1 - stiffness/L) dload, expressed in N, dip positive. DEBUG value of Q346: 7.2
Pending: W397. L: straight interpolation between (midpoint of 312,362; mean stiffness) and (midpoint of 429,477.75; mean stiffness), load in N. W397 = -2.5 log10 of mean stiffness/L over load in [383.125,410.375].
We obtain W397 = -0.16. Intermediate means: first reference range 13.6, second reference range 21.8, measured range 20.6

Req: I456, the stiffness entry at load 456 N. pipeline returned 23.79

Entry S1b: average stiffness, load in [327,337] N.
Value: 10.8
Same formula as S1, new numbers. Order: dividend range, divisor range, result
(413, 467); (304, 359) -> 1.56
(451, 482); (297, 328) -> 1.36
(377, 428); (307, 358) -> 1.54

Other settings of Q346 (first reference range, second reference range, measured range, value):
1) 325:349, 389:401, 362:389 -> -4.0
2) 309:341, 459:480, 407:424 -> -2.4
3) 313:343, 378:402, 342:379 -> -1.2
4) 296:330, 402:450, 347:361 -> 1.2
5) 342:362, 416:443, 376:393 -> -2.3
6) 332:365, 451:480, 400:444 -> -5.0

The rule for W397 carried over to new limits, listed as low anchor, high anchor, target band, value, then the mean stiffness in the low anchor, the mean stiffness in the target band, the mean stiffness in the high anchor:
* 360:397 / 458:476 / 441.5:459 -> -0.03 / 20.2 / 21.8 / 21.5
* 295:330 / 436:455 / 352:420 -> -0.06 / 16.1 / 20.2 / 21.6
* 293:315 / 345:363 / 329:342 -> 0.44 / 19.1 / 11.5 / 16.2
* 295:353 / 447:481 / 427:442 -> -0.08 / 14.3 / 21.9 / 22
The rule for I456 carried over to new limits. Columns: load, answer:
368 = 19.59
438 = 22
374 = 20.09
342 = 11.23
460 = 19.85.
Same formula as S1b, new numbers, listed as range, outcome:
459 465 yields 20.7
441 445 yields 21.3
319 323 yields 12.4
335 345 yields 11.8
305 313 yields 18.3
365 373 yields 19.3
